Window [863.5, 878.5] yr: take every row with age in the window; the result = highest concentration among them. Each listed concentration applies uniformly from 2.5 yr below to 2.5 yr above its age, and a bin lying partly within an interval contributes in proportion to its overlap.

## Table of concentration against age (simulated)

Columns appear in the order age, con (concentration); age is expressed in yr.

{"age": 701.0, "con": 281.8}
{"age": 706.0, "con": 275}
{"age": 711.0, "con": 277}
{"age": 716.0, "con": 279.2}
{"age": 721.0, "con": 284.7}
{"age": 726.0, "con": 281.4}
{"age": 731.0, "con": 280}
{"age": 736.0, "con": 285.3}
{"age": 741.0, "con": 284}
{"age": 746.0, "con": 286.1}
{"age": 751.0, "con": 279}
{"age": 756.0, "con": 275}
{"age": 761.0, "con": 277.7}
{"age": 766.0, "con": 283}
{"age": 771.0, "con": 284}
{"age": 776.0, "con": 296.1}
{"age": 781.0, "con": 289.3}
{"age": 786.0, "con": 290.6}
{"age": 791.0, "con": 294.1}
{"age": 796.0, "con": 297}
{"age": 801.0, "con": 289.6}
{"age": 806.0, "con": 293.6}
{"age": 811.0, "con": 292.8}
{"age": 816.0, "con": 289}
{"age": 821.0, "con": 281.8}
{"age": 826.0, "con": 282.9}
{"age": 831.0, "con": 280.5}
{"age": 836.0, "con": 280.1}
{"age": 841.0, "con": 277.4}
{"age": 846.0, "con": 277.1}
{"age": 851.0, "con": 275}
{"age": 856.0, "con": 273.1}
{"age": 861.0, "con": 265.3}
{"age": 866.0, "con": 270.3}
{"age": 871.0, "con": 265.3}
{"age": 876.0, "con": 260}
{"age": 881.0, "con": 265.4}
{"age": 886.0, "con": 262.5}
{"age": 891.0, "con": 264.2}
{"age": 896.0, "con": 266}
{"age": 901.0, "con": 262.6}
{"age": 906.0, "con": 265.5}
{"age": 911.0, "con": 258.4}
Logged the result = 270.3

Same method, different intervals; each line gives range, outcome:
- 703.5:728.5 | 284.7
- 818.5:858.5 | 282.9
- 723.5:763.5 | 286.1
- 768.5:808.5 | 297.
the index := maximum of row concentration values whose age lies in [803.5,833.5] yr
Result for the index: 293.6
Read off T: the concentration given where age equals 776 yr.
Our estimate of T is 296.1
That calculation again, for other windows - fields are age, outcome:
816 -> 289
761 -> 277.7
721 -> 284.7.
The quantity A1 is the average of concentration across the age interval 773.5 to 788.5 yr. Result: 292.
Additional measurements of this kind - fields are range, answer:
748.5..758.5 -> 277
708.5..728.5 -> 281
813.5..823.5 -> 285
